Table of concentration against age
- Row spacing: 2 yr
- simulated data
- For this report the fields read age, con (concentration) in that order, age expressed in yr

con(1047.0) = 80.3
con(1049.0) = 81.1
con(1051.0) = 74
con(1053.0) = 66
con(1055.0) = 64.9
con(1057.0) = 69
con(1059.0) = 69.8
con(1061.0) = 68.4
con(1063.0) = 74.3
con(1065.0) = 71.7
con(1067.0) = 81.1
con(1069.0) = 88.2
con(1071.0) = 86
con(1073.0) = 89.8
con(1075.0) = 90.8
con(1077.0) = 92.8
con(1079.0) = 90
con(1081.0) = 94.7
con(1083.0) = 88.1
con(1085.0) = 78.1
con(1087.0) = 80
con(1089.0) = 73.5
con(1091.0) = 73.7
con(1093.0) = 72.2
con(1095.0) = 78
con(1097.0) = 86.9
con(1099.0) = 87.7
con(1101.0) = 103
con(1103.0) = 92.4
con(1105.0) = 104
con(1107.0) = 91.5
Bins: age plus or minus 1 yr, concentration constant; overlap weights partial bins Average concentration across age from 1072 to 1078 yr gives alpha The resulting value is 91.1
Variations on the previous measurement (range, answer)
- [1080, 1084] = 91.4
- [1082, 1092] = 78.7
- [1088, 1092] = 73.6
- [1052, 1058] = 66.6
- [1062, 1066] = 73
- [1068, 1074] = 88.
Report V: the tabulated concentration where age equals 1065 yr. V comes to 71.7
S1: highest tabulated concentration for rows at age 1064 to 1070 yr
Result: 88.2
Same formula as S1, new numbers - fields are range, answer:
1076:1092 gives 94.7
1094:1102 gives 103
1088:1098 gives 86.9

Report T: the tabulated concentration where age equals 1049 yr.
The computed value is 81.1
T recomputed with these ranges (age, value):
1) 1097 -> 86.9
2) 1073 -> 89.8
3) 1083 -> 88.1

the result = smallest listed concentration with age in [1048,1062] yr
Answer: 64.9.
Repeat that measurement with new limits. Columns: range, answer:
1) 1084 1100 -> 72.2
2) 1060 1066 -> 68.4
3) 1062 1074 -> 71.7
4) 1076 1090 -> 73.5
